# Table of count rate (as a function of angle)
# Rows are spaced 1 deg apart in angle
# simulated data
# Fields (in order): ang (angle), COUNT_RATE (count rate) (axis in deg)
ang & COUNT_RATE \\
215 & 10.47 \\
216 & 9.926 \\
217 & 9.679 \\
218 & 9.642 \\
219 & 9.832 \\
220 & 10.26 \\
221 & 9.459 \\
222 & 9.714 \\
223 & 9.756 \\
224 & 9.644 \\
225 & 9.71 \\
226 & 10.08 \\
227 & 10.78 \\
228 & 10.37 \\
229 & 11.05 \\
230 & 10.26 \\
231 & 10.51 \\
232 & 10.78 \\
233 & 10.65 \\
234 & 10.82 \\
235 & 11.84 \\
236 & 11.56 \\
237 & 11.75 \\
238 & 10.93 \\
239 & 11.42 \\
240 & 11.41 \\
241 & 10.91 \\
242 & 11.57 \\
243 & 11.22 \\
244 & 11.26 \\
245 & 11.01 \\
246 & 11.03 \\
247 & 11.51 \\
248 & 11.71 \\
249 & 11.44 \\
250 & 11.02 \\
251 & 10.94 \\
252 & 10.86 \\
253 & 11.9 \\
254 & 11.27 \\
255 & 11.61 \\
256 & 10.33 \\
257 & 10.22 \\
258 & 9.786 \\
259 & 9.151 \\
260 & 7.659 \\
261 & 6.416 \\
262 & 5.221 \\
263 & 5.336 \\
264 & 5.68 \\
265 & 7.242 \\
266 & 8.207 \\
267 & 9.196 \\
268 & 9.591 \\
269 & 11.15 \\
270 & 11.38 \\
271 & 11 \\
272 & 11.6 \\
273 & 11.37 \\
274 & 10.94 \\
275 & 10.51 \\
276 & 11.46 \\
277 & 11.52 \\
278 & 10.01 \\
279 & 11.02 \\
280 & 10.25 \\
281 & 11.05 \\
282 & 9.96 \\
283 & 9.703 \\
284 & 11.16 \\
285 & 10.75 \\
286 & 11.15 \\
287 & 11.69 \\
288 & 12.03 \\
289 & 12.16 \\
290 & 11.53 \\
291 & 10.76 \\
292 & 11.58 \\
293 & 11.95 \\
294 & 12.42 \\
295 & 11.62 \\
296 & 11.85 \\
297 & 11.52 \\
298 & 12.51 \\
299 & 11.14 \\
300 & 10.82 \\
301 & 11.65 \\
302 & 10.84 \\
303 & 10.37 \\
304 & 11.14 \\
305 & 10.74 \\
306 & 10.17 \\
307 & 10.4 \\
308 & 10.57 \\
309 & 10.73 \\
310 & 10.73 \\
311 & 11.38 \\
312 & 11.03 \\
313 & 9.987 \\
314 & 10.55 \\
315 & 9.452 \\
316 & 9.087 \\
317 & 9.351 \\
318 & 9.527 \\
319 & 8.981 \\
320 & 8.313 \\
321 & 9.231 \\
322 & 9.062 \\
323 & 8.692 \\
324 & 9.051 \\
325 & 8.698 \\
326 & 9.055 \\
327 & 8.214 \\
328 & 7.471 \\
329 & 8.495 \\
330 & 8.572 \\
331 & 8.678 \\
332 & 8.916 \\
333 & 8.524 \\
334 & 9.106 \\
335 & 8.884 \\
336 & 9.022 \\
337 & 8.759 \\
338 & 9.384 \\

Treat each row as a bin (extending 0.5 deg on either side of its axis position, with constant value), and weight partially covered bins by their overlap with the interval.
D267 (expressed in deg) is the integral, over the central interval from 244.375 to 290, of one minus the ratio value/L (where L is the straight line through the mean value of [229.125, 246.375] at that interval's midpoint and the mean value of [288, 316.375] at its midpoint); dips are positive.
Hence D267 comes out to 3.5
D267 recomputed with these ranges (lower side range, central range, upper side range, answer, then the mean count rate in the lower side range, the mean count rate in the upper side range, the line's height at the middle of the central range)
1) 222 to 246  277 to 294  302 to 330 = -1.72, 10.8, 9.65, 10.1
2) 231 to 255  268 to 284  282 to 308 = 0.57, 11.2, 11.2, 11.2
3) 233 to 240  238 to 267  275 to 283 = 3.12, 11.3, 10.7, 11.1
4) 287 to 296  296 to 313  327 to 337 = -0.37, 11.8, 8.62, 10.7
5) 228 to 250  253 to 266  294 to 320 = 3.00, 11.2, 10.6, 11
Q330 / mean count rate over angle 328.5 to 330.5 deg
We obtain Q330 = 8.53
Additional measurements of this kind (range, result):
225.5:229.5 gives 10.6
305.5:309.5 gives 10.5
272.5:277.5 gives 11.2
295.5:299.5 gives 11.8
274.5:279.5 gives 10.9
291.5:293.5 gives 11.8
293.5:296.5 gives 12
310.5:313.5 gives 10.8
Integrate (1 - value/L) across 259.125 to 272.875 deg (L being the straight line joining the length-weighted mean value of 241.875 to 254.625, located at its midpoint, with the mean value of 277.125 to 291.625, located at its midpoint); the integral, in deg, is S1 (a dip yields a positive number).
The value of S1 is 3.2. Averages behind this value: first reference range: 11.3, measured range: 8.54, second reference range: 11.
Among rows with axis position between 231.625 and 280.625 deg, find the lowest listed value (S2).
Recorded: 5.221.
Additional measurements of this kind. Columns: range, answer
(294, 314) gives 9.987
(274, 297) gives 9.703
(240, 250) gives 10.91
